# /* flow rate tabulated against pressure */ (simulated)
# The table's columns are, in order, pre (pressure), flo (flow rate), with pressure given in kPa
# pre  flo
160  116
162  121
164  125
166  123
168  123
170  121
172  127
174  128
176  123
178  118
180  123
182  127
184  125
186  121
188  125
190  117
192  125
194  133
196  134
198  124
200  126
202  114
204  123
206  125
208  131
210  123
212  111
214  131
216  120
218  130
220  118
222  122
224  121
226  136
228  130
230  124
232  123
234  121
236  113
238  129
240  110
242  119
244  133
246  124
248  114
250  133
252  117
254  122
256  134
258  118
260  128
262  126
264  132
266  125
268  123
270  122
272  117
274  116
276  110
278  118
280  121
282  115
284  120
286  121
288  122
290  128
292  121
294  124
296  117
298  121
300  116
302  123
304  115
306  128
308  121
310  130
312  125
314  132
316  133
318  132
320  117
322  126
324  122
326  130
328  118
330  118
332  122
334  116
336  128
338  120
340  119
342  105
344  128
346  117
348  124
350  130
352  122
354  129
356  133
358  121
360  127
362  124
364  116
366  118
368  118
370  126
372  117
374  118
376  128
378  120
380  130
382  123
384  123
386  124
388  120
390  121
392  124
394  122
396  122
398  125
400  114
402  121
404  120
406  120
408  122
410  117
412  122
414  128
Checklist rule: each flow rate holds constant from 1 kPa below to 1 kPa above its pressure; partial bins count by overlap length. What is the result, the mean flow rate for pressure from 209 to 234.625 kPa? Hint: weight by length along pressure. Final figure 124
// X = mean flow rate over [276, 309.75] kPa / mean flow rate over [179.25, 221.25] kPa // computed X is 0.97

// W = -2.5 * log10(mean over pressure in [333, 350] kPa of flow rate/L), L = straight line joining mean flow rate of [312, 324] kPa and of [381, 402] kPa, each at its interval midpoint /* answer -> 0.05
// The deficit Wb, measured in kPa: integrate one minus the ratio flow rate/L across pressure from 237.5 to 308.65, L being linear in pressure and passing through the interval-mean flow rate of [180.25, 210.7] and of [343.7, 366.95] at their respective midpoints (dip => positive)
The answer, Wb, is 1.6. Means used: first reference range 125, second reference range 124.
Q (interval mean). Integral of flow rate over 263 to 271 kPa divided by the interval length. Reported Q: 126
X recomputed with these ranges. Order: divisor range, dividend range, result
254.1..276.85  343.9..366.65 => 1.01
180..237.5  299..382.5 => 0.99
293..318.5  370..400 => 0.99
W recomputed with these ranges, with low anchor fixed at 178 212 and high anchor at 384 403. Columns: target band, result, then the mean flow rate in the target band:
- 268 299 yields 0.03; 120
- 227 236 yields 0.00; 123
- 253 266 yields -0.03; 127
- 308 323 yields -0.04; 127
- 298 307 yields 0.02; 121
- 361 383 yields 0.00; 122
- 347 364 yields -0.03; 126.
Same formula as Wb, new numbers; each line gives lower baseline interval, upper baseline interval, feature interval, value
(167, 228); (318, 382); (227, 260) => 0.2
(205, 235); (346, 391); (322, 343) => 0.6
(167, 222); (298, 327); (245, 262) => 0.1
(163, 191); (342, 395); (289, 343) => 0.2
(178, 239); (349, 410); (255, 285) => 0.4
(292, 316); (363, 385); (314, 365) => -0.4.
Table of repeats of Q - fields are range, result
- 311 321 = 128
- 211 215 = 121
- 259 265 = 129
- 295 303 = 119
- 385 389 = 122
